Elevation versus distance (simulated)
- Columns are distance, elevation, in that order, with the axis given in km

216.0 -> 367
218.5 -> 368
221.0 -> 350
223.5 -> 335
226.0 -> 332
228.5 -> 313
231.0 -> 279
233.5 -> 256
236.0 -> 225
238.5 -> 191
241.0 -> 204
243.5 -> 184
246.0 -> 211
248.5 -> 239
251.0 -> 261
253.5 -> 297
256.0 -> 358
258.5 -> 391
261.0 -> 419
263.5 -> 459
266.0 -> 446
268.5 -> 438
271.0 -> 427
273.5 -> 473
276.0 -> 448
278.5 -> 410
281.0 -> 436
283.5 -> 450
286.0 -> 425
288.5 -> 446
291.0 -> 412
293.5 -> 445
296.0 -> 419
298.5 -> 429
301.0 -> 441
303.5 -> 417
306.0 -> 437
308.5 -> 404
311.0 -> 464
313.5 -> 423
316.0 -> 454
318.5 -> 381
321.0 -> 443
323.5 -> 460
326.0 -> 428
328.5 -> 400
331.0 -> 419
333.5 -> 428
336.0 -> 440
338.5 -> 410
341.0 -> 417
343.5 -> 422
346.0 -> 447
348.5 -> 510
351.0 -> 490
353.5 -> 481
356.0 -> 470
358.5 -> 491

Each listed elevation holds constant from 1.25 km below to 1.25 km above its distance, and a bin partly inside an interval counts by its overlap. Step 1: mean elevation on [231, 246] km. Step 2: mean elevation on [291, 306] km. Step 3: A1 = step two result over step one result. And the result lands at 2.0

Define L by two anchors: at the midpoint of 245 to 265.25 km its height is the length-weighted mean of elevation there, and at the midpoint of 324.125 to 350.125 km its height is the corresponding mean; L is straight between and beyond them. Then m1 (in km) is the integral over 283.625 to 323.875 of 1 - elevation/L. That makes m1 -4.0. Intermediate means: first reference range 334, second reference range 434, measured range 431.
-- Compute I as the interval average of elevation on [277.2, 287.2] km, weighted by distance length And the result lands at 430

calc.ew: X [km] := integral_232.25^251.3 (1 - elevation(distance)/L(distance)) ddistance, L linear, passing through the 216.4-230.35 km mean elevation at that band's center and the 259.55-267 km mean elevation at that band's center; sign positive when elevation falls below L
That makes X 8.2 km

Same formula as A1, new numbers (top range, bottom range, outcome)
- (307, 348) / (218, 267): 1.41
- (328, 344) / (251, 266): 1.11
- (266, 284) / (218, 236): 1.42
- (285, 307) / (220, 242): 1.56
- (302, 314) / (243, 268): 1.29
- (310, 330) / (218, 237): 1.41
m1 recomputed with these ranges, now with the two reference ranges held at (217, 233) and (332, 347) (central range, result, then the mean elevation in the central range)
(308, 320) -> -0.7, 427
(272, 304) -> -4.5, 435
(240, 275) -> 1.2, 345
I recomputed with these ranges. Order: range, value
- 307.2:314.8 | 431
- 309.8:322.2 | 433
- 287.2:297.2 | 431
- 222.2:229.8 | 327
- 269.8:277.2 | 449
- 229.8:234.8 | 267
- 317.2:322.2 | 412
